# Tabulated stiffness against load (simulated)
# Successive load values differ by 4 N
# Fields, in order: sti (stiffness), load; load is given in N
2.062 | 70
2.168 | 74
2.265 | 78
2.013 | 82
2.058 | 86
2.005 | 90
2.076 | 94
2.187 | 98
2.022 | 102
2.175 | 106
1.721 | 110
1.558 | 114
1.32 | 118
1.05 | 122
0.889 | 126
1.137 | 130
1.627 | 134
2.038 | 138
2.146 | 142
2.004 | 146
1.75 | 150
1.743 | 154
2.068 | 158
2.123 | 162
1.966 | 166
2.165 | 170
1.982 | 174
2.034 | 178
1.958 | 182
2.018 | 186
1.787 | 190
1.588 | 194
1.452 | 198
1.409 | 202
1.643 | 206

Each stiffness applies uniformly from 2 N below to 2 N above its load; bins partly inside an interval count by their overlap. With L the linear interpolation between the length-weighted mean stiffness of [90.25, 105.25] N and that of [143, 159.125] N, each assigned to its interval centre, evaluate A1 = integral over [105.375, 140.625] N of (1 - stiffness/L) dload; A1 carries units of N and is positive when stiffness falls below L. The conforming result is 9.0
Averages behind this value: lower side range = 2.09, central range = 1.49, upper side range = 1.9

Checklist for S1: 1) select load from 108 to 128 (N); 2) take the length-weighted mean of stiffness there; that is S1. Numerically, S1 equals 1.31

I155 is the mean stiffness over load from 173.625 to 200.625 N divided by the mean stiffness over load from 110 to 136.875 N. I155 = 1.4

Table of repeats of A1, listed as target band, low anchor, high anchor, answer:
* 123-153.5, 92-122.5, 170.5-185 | 4.1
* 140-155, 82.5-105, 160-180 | 1.0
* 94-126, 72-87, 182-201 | 5.3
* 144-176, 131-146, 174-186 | -0.5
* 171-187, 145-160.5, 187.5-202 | -2.8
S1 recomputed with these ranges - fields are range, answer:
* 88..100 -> 2.09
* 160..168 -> 2.04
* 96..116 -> 1.93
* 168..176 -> 2.07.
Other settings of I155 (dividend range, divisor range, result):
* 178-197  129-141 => 1.09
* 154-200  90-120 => 1.02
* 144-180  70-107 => 0.94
